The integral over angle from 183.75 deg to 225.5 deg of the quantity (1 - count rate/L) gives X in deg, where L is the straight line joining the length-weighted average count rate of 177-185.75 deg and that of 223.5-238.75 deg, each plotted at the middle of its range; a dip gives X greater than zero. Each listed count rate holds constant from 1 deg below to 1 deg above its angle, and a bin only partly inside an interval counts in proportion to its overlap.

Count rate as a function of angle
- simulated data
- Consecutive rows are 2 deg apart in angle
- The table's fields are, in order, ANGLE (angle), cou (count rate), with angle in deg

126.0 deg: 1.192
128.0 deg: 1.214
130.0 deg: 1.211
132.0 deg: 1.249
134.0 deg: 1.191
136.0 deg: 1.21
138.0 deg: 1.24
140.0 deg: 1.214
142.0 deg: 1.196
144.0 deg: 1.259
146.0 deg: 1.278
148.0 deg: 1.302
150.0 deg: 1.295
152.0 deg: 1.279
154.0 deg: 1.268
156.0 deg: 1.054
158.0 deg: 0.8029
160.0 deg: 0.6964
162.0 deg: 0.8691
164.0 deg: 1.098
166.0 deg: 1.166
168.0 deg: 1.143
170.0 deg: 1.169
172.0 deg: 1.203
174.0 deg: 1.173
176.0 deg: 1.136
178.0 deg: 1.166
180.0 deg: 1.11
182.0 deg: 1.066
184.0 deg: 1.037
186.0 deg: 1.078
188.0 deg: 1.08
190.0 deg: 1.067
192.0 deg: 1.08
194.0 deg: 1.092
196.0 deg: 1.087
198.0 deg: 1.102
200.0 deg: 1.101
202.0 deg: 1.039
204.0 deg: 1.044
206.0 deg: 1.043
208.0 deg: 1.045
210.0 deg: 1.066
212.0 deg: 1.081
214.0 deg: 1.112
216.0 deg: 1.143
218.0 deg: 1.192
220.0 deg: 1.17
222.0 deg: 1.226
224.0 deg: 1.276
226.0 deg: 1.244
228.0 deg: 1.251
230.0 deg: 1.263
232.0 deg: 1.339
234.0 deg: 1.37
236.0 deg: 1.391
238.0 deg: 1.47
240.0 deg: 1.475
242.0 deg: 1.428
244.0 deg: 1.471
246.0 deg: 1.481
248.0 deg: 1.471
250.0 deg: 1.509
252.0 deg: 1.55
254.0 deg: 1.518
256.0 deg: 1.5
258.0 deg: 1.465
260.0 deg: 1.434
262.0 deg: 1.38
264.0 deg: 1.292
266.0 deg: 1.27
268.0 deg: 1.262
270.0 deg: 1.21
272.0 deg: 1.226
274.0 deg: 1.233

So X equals 3.3 deg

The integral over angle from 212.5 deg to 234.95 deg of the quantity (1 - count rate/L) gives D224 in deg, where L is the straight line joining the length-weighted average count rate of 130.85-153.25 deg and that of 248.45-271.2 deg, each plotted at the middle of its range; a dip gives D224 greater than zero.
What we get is 2.0 deg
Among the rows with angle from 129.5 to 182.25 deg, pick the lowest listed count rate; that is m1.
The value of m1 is 0.6964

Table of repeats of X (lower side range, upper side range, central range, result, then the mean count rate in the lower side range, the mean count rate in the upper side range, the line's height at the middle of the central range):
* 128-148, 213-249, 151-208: 8.56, 1.23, 1.32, 1.27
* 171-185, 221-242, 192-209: 2.02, 1.13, 1.34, 1.21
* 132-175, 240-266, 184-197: 1.90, 1.15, 1.45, 1.26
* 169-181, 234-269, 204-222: 2.58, 1.16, 1.43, 1.29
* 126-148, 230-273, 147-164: 2.47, 1.23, 1.4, 1.26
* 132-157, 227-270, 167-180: 1.22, 1.23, 1.4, 1.28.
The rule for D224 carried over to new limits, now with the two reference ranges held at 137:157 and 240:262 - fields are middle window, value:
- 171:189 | 2.70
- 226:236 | 0.86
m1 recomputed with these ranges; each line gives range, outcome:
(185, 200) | 1.067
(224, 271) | 1.21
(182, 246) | 1.037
